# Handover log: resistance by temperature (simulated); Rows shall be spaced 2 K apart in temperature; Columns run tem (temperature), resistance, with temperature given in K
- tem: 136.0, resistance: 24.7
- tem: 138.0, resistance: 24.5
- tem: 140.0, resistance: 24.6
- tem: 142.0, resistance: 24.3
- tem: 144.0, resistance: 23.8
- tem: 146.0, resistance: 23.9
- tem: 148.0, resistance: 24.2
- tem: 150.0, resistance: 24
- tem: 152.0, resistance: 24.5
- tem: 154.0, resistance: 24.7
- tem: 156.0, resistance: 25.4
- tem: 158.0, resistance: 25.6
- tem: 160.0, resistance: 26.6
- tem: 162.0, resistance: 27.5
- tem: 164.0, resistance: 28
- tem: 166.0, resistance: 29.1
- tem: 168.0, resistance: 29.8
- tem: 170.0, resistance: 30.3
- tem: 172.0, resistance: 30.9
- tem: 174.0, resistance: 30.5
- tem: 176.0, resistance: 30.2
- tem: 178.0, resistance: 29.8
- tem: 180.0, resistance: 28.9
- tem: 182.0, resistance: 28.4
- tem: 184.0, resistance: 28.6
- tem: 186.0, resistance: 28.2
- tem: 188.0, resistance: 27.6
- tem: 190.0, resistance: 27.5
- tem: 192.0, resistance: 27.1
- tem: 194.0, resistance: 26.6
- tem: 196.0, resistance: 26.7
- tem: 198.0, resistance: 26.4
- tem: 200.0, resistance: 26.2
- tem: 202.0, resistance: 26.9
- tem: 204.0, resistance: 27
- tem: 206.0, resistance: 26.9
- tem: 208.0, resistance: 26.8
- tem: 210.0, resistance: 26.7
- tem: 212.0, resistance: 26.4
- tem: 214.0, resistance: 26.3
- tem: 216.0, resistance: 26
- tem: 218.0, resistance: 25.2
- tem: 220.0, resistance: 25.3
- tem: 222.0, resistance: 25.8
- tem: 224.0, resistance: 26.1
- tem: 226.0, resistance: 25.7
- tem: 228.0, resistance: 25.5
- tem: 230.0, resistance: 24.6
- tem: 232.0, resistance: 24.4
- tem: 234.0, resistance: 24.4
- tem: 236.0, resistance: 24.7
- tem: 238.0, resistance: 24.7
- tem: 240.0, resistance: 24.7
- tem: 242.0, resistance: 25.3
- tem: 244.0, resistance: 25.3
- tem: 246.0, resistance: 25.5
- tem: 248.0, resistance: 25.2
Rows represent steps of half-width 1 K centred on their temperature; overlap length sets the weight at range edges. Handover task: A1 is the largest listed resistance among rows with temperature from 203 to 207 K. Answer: 27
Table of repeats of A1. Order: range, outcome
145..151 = 24.2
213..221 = 26.3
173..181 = 30.5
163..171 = 30.3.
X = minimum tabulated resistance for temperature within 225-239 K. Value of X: 24.4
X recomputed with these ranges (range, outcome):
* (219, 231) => 24.6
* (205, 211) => 26.7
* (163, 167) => 28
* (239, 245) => 24.7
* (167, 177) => 29.8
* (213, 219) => 25.2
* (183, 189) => 27.6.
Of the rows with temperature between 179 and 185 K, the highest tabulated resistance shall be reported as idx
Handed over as 28.9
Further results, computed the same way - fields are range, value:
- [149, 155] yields 24.7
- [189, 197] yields 27.5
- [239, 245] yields 25.3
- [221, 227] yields 26.1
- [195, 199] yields 26.7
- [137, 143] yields 24.6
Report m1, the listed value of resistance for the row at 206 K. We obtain 26.9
